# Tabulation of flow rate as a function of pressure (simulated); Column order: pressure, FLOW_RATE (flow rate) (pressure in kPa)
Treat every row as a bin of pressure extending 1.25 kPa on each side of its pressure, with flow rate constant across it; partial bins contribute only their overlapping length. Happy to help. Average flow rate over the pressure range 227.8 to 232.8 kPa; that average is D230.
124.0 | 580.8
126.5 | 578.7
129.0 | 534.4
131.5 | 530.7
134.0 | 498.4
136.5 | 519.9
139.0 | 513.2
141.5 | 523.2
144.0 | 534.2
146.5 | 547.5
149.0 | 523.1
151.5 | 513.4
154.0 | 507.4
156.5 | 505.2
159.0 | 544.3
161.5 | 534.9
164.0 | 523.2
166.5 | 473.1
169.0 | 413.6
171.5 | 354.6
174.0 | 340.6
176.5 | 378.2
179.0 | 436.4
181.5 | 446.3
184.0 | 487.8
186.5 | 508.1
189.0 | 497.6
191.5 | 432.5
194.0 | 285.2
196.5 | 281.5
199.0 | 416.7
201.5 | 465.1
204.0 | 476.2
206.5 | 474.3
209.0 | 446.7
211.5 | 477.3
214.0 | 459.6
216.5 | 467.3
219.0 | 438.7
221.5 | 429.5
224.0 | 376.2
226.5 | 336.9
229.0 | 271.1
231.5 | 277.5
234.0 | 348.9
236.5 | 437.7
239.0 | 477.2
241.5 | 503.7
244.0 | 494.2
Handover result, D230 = 275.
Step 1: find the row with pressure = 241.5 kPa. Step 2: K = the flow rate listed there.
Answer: 503.7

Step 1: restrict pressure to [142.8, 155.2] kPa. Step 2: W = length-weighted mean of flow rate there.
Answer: 525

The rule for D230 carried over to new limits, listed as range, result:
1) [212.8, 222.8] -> 448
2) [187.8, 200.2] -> 382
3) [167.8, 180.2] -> 384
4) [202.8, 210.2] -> 466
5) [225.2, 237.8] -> 335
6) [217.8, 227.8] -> 394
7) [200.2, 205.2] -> 470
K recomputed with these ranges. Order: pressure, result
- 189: 497.6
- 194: 285.2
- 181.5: 446.3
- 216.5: 467.3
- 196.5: 281.5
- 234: 348.9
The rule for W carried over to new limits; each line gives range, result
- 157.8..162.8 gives 539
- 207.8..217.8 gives 463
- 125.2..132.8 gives 548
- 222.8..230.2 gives 328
